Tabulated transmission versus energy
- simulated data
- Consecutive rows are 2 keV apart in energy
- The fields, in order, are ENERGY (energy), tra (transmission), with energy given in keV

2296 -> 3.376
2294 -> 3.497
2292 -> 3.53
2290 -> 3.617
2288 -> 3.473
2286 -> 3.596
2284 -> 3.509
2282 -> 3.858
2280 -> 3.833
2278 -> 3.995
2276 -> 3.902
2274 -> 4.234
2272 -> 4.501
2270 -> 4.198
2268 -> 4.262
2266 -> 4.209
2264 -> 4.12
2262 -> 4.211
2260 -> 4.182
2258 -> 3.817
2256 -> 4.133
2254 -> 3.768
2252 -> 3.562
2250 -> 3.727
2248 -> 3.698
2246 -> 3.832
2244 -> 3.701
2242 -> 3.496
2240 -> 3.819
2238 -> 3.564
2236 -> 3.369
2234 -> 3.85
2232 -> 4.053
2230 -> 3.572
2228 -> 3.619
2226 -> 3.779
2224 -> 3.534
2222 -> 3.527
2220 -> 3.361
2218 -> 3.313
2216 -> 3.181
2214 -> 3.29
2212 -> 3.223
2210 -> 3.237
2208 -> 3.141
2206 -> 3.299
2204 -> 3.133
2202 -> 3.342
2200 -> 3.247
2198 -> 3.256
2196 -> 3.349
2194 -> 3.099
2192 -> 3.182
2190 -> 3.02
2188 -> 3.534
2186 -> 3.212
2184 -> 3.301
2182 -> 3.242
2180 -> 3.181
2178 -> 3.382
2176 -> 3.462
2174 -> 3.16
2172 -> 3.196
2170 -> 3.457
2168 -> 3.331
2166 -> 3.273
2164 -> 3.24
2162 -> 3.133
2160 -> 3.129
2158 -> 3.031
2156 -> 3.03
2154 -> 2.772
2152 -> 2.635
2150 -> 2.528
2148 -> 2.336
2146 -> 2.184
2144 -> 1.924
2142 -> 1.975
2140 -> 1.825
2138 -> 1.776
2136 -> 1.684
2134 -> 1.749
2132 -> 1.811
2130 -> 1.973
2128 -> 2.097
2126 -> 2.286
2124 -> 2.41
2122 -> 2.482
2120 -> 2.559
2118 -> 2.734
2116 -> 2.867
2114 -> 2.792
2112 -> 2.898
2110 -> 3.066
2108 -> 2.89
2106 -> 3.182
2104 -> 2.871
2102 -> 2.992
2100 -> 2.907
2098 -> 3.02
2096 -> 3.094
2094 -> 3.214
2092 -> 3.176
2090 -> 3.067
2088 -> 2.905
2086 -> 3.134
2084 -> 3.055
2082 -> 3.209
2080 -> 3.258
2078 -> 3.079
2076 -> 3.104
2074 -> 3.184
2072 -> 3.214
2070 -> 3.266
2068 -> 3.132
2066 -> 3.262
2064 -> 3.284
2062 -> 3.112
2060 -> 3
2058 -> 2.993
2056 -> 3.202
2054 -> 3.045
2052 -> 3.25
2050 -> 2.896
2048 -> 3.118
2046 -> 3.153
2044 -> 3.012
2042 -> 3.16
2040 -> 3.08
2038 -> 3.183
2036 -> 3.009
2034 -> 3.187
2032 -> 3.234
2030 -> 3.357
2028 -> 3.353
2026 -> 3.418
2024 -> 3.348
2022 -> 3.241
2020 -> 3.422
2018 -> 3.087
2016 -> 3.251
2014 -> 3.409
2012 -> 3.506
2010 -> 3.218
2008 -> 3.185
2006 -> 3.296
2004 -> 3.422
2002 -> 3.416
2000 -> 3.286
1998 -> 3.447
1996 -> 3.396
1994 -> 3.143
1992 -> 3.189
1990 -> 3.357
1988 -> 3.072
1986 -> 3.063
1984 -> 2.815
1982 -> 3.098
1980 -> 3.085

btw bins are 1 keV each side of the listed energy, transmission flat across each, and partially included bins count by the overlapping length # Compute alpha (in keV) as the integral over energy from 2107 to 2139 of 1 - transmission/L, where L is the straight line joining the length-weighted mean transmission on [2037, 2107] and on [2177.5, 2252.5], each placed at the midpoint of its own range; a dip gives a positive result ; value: 8.3 keV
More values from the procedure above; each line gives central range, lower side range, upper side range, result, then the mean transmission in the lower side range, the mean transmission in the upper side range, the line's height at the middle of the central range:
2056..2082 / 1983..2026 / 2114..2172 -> -2.13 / 3.27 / 2.52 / 2.92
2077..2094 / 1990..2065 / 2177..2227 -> 0.69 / 3.23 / 3.29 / 3.25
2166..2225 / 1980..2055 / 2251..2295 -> 6.65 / 3.22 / 3.91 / 3.7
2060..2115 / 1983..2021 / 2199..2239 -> 4.01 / 3.26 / 3.43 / 3.33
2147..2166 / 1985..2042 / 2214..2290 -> 3.65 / 3.27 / 3.78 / 3.58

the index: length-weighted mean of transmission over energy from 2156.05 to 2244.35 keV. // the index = 3.35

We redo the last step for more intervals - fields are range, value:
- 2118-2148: 2.08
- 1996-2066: 3.23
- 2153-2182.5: 3.2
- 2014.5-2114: 3.13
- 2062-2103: 3.13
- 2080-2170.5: 2.71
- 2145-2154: 2.46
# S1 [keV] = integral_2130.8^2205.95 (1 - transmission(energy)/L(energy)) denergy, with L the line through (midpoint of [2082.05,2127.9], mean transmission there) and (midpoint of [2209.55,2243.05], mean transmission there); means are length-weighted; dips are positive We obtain 8.38 keV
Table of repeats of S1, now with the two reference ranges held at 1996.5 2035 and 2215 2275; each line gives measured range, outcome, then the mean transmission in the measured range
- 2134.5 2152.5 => 7.6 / 2.07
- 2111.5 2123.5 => 2.8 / 2.7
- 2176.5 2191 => 1.6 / 3.27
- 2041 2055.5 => 1.3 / 3.09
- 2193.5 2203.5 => 1.2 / 3.26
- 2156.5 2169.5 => 1.6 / 3.19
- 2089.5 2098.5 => 0.9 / 3.12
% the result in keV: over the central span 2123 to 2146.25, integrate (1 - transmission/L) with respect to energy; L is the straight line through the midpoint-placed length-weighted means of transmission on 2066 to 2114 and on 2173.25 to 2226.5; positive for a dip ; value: 8.8 keV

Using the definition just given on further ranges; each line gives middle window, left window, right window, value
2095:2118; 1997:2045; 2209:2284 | 3.4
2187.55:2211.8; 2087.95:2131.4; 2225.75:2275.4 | 1.8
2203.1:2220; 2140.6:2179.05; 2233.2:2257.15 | 0.8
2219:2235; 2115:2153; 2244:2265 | -0.7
